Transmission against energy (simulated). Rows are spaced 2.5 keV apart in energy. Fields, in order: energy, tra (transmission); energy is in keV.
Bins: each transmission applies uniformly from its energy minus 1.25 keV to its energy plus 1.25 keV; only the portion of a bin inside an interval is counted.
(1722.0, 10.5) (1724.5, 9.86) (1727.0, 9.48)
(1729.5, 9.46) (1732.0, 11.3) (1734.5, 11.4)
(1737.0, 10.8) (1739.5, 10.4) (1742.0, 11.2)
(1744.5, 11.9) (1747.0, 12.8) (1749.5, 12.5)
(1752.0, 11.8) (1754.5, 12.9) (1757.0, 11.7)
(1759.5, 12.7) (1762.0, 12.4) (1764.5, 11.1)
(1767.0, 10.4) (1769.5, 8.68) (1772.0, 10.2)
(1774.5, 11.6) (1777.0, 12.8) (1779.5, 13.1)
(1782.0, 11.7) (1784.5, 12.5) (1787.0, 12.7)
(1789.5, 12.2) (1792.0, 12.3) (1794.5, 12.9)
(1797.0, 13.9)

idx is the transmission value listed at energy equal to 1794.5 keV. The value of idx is 12.9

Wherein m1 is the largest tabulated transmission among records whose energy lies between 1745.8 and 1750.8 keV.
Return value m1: 12.8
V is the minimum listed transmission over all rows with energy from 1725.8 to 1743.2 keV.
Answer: 9.46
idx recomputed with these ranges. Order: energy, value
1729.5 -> 9.46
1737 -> 10.8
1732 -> 11.3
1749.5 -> 12.5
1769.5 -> 8.68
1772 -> 10.2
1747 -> 12.8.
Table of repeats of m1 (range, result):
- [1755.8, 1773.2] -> 12.7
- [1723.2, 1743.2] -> 11.4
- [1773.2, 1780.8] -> 13.1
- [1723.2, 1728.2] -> 9.86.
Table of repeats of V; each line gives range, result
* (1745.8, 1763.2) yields 11.7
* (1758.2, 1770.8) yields 8.68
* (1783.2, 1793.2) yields 12.2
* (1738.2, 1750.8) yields 10.4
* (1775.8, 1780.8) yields 12.8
